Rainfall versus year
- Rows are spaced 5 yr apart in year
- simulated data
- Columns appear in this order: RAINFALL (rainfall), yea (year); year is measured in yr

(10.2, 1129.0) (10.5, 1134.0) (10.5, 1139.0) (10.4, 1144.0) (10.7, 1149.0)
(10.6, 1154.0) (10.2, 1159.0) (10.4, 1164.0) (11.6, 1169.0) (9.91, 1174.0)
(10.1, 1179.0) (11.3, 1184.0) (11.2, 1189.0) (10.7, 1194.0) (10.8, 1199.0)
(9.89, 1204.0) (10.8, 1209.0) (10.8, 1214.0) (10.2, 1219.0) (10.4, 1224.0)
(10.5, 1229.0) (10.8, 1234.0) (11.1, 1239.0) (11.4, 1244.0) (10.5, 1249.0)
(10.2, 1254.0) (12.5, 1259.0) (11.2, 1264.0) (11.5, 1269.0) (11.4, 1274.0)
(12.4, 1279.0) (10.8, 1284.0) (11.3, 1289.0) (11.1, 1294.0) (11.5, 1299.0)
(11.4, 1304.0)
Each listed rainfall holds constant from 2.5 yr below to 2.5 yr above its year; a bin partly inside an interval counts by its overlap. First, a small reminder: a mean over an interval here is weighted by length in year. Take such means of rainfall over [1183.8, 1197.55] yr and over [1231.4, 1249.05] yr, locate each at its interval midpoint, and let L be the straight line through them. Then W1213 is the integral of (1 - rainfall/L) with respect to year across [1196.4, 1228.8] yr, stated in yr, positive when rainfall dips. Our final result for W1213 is 1.54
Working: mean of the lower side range 11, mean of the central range 10.5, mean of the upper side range 11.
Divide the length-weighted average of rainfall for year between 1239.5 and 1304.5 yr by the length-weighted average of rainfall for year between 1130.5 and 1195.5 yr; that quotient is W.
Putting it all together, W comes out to 1.07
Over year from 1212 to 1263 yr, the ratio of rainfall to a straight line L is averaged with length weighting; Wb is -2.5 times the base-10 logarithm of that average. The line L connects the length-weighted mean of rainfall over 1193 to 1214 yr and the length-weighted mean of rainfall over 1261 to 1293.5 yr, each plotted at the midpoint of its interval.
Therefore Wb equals 0.01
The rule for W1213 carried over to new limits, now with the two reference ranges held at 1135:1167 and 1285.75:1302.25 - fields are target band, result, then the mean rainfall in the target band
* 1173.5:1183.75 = 0.3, 10.3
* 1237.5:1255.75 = 0.3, 10.8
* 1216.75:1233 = 0.7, 10.4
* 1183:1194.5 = -0.4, 11.1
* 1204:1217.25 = 0.3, 10.6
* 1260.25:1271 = -0.3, 11.5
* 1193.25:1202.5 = 0.1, 10.7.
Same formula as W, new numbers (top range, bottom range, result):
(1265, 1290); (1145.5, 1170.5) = 1.08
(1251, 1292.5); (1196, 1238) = 1.08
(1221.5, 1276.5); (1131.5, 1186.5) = 1.05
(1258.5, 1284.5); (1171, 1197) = 1.09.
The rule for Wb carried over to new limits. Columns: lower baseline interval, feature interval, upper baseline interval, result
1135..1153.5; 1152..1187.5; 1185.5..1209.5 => 0.00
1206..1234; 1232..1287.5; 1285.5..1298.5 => -0.03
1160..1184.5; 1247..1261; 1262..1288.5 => 0.02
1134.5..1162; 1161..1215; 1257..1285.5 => 0.02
